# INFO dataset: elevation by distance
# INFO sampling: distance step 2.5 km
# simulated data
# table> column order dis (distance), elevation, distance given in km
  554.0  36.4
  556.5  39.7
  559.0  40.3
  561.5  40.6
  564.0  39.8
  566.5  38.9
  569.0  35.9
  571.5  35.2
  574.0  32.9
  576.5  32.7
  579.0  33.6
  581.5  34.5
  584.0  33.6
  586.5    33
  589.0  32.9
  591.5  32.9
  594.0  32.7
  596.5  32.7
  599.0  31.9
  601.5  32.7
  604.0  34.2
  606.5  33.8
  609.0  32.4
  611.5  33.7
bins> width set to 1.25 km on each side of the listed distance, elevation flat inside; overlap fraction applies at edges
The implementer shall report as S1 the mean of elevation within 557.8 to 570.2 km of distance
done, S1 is 39.1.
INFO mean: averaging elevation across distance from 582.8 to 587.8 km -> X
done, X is 33.3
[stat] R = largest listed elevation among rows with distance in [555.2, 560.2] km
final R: 40.3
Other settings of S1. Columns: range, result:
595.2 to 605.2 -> 32.9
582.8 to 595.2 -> 33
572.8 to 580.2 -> 33.1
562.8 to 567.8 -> 39.3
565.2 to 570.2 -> 37.4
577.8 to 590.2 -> 33.5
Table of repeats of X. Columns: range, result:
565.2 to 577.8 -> 35.1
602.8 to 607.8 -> 34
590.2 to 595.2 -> 32.8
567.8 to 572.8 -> 35.5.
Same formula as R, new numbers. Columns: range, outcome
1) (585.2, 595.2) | 33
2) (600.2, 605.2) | 34.2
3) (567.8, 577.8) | 35.9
